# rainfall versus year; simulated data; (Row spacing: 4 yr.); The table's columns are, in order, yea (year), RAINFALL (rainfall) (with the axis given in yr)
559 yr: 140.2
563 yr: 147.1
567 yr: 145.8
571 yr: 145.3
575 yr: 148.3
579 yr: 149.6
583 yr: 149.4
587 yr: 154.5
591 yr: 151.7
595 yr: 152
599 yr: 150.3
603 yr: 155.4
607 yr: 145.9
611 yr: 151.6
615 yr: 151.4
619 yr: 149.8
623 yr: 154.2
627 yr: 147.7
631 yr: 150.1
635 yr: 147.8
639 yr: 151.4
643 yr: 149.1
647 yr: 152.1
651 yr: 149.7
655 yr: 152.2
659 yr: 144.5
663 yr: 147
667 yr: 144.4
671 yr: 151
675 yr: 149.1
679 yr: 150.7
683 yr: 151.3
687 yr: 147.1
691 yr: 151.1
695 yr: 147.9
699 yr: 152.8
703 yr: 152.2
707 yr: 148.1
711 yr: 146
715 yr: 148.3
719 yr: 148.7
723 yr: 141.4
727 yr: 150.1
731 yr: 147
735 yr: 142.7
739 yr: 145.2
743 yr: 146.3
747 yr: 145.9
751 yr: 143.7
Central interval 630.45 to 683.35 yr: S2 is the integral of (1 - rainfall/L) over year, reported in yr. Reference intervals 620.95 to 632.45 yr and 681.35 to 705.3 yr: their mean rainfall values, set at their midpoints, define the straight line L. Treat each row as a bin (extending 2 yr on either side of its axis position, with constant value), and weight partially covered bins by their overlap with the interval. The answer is 0.46 yr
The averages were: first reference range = 151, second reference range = 150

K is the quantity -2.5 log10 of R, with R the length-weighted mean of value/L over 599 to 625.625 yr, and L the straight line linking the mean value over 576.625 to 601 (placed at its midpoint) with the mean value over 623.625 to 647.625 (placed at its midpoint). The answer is -0.01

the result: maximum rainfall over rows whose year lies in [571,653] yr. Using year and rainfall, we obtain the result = 155.4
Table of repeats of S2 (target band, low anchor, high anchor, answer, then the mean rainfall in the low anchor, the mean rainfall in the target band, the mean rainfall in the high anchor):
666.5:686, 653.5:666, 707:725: -0.3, 147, 150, 146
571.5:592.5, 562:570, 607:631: -0.4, 146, 150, 150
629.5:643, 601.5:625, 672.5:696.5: 0.1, 151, 150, 150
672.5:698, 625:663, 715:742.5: -0.3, 149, 150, 146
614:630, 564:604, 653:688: -0.1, 150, 151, 149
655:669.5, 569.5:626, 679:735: 0.3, 151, 146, 148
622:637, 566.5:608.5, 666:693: 0.0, 150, 150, 149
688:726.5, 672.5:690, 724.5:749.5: -0.1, 150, 149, 146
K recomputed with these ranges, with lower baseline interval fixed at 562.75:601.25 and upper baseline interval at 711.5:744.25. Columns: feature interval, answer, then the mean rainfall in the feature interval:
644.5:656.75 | -0.02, 151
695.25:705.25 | -0.03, 152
